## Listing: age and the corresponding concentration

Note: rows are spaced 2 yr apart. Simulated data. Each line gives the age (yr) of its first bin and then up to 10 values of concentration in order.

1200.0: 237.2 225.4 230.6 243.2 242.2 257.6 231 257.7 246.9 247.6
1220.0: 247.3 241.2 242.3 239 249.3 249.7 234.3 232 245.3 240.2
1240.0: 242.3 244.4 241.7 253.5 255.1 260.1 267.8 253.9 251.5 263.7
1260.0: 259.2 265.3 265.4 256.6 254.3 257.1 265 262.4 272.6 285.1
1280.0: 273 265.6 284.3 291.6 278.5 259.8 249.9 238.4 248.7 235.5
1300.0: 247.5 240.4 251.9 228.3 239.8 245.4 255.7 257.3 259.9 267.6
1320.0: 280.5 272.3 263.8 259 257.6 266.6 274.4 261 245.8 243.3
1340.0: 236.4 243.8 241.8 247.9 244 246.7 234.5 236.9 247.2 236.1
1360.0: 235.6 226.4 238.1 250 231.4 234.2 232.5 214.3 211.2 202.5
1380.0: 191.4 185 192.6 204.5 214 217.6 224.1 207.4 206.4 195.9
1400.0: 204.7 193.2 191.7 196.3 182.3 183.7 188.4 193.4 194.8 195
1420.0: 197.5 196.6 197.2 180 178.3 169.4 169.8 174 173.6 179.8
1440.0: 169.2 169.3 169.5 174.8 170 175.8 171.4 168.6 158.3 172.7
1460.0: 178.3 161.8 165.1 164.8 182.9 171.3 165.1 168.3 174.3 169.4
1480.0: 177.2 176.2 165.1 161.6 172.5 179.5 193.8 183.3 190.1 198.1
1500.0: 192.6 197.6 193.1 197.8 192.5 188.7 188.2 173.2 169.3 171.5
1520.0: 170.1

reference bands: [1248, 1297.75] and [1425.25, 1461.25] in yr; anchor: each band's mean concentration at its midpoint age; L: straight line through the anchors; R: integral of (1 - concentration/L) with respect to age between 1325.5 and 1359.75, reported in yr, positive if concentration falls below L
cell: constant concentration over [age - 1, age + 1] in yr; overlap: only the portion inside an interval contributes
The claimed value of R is -3.3 yr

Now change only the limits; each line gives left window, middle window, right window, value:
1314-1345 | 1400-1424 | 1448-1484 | 1.43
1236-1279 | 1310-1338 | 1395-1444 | -4.11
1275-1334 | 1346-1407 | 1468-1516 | 3.06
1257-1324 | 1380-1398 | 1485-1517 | 1.61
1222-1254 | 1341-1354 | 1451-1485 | -2.01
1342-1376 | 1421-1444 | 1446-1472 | 1.25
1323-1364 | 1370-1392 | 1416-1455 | 1.05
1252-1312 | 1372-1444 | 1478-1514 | 7.40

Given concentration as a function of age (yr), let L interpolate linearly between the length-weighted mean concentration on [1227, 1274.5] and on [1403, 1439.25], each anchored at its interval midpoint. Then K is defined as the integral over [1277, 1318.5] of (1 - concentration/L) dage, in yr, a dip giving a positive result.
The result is -4.1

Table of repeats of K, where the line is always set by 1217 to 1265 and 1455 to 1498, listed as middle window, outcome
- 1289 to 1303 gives -0.8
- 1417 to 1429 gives 0.0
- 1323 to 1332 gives -1.7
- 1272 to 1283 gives -1.5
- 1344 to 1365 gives -2.6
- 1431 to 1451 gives 1.3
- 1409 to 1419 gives 0.1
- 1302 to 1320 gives -2.0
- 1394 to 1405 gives 0.0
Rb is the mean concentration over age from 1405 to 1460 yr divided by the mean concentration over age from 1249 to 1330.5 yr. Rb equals 0.69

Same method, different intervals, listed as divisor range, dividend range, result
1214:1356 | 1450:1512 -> 0.70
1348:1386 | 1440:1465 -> 0.75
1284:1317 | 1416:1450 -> 0.71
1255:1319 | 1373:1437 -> 0.75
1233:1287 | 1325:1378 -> 0.93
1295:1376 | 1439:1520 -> 0.72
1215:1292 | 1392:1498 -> 0.70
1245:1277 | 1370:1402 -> 0.80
